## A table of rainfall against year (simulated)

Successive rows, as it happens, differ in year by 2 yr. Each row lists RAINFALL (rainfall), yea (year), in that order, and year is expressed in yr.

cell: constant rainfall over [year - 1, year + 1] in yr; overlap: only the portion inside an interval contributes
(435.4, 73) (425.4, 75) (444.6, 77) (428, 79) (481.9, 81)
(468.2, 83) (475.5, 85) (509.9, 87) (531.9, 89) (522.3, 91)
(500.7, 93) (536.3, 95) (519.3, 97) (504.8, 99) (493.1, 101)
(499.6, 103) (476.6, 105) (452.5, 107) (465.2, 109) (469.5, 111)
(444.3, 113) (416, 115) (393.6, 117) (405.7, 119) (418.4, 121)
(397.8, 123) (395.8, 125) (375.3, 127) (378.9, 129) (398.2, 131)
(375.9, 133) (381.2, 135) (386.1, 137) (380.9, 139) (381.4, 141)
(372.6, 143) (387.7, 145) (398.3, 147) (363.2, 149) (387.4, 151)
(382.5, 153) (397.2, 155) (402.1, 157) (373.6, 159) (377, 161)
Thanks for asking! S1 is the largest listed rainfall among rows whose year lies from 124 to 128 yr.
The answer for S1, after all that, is 395.8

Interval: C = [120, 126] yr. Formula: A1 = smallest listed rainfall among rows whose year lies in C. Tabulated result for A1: 395.8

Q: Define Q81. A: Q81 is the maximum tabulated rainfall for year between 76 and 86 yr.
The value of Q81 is 481.9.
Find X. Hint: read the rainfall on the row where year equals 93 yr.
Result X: 500.7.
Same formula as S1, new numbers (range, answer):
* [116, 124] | 418.4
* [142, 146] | 387.7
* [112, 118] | 444.3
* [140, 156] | 398.3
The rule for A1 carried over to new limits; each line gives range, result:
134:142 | 380.9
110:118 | 393.6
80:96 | 468.2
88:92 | 522.3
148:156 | 363.2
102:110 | 452.5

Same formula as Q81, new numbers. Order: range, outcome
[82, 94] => 531.9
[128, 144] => 398.2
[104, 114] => 476.6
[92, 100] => 536.3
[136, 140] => 386.1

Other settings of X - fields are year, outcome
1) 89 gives 531.9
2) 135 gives 381.2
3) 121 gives 418.4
